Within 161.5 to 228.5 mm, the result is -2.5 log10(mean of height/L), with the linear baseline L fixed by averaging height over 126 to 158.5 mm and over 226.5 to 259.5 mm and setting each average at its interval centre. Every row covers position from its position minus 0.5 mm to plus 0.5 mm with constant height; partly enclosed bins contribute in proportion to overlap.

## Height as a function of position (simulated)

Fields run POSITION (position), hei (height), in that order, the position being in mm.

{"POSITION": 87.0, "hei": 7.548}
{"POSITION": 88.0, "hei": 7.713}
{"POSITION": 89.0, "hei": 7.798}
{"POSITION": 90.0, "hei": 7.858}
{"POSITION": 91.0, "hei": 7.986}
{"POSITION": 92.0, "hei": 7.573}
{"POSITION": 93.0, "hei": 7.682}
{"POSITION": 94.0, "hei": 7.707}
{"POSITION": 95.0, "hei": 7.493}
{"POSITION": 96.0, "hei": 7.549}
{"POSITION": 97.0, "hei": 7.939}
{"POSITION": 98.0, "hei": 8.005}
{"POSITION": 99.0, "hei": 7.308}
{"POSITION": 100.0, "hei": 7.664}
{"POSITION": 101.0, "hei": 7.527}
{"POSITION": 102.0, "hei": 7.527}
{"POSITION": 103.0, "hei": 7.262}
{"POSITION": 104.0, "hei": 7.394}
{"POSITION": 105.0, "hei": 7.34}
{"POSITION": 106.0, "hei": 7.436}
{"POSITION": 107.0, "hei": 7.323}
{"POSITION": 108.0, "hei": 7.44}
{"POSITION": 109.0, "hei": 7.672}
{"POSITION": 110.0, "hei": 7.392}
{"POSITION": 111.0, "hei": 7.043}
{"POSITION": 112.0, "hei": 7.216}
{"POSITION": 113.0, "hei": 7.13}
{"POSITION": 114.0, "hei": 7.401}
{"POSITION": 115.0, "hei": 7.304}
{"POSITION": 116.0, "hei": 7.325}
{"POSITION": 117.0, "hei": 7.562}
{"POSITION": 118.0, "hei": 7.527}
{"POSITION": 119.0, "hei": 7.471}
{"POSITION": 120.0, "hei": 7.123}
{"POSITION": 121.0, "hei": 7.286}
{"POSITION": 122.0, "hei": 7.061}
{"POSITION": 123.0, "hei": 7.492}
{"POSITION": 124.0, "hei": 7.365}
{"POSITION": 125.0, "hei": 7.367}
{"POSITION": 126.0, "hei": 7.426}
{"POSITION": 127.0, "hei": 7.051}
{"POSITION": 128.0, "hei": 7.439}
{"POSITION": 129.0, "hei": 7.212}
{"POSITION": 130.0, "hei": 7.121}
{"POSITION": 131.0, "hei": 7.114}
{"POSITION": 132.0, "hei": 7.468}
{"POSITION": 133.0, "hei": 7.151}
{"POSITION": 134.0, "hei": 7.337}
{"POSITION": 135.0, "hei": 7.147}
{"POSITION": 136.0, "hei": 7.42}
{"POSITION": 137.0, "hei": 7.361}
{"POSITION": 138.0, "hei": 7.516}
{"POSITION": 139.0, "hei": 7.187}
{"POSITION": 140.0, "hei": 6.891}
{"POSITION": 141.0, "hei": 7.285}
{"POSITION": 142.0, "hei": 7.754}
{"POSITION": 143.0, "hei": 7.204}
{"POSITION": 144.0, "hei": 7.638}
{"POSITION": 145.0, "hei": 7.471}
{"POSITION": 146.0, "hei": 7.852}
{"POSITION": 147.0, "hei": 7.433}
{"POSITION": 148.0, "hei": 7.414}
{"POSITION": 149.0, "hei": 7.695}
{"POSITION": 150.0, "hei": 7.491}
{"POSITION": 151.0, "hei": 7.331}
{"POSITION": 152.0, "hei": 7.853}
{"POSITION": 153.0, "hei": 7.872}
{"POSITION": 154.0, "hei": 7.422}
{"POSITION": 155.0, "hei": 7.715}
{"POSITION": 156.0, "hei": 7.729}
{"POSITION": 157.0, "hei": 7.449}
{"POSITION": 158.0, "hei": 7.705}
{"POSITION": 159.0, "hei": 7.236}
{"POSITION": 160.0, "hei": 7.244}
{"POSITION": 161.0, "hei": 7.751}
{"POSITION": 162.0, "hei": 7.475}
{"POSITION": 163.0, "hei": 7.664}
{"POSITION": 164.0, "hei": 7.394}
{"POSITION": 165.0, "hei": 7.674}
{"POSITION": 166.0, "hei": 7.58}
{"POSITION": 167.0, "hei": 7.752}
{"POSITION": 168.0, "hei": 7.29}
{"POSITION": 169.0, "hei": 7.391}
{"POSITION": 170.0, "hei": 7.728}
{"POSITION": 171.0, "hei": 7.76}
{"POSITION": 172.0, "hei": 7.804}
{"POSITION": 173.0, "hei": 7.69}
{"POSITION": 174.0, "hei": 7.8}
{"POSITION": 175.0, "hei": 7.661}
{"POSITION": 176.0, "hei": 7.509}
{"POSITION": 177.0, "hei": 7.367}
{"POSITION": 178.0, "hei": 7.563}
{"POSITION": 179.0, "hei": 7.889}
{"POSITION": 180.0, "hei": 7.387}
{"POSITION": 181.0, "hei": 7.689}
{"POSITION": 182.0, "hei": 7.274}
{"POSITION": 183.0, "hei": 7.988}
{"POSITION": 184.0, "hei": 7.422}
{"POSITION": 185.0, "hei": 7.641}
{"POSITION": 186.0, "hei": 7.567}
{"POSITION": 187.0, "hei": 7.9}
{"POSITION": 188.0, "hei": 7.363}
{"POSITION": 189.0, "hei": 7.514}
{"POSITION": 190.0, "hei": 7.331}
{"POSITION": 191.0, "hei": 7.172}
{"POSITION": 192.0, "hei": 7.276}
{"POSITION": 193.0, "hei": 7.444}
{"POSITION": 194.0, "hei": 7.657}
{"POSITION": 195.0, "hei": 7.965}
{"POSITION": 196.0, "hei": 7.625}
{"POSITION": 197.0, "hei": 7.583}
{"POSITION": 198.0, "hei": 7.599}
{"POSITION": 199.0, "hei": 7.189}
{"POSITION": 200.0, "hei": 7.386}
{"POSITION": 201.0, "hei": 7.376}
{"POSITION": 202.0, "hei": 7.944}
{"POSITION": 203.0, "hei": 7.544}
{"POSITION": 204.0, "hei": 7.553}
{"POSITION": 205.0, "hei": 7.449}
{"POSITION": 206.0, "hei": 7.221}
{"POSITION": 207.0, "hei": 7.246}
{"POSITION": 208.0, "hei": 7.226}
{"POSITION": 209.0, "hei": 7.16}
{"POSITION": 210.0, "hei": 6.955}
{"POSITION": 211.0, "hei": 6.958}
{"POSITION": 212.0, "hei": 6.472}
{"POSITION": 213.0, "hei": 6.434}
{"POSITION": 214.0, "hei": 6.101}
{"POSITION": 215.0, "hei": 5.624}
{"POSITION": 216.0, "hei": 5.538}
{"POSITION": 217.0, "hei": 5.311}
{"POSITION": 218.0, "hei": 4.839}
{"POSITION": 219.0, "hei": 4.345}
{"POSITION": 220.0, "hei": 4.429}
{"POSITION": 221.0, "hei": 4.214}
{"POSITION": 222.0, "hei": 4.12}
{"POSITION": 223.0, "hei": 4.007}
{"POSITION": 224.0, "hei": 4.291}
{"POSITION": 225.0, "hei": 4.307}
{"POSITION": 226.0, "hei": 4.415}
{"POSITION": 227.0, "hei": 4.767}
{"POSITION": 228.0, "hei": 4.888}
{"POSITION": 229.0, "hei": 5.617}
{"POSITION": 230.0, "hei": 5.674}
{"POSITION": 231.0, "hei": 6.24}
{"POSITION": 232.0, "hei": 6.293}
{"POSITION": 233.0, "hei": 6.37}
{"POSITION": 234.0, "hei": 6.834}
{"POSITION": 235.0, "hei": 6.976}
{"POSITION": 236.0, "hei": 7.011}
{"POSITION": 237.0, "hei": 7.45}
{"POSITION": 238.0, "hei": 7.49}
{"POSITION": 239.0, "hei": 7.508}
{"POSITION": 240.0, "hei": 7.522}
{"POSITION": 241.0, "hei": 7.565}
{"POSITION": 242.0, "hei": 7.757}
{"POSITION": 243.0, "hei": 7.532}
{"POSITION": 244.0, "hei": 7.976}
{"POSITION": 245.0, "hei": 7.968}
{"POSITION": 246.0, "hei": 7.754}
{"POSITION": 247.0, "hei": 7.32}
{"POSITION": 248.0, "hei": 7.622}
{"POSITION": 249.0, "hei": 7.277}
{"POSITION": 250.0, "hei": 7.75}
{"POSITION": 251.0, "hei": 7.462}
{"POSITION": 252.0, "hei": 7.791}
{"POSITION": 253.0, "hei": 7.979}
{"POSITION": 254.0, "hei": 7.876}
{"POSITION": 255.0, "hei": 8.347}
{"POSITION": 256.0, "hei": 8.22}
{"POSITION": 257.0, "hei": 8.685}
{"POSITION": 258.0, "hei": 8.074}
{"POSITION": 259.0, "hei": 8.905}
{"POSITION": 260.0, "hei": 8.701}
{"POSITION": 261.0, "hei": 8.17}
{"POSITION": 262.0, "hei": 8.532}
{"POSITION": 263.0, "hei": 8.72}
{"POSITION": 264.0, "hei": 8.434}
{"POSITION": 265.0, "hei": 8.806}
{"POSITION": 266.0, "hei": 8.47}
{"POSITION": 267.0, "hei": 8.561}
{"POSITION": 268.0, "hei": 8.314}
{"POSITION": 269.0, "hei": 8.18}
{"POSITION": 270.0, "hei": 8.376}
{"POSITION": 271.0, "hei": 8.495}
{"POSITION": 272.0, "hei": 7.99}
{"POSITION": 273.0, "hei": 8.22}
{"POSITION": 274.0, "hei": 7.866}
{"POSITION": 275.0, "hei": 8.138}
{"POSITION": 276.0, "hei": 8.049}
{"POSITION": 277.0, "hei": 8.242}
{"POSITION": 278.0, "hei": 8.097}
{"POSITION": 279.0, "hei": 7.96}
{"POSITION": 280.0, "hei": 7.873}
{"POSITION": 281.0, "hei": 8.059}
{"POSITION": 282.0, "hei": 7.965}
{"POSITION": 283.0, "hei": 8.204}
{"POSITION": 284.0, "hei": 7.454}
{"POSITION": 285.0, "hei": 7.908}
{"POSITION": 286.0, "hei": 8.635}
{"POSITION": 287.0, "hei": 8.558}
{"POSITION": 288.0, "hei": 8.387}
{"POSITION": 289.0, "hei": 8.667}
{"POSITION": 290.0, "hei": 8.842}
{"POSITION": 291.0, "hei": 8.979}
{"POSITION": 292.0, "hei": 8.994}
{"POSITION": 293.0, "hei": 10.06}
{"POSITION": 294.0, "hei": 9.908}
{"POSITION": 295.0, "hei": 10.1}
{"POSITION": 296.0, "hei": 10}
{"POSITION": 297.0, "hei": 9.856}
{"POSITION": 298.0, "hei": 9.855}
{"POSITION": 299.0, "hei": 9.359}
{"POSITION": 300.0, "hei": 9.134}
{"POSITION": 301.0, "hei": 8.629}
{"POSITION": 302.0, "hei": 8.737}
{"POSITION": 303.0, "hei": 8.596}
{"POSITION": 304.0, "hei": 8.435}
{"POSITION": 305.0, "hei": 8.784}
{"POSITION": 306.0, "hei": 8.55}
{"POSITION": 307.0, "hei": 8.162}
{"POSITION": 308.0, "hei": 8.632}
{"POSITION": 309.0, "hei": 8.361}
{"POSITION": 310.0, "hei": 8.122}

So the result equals 0.08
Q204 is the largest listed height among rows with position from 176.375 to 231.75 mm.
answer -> 7.988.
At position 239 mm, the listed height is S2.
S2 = 7.508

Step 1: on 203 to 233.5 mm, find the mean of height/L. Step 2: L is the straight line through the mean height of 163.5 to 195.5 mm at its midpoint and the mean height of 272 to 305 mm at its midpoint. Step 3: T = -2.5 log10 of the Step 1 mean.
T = 0.35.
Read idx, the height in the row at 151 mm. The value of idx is 7.331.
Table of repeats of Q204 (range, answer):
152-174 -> 7.872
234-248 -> 7.976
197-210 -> 7.944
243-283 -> 8.905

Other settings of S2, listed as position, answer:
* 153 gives 7.872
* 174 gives 7.8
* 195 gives 7.965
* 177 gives 7.367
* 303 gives 8.596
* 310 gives 8.122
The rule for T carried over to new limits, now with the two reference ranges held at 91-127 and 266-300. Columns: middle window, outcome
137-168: 0.03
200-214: 0.13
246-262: 0.05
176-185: 0.05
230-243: 0.18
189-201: 0.08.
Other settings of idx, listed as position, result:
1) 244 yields 7.976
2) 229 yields 5.617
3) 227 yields 4.767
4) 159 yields 7.236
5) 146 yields 7.852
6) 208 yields 7.226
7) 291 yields 8.979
